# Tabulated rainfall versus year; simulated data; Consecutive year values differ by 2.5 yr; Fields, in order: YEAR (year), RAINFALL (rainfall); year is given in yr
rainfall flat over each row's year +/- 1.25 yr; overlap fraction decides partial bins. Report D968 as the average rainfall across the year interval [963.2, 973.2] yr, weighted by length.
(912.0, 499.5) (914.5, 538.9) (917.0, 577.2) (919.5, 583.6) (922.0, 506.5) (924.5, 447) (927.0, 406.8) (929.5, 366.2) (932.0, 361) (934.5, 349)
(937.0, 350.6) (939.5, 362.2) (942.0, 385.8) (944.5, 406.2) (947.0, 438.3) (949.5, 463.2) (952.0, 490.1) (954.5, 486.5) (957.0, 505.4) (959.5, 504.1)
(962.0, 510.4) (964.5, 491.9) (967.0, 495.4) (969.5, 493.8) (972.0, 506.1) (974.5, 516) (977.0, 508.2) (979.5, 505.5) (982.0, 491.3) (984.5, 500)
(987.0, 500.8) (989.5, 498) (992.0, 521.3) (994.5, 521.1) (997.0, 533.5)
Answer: 497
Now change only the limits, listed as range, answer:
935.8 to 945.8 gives 377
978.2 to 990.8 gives 499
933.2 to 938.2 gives 350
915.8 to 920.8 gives 580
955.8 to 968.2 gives 501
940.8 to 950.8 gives 424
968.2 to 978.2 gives 506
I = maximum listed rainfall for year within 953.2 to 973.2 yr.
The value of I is 510.4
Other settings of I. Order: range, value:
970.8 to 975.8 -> 516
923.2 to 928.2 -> 447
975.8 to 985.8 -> 508.2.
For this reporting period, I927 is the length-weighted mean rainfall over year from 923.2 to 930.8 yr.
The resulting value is 407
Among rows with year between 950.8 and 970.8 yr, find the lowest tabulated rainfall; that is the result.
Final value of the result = 486.5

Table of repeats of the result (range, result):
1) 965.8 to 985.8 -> 491.3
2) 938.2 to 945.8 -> 362.2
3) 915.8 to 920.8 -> 577.2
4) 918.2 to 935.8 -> 349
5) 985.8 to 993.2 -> 498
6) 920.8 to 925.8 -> 447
